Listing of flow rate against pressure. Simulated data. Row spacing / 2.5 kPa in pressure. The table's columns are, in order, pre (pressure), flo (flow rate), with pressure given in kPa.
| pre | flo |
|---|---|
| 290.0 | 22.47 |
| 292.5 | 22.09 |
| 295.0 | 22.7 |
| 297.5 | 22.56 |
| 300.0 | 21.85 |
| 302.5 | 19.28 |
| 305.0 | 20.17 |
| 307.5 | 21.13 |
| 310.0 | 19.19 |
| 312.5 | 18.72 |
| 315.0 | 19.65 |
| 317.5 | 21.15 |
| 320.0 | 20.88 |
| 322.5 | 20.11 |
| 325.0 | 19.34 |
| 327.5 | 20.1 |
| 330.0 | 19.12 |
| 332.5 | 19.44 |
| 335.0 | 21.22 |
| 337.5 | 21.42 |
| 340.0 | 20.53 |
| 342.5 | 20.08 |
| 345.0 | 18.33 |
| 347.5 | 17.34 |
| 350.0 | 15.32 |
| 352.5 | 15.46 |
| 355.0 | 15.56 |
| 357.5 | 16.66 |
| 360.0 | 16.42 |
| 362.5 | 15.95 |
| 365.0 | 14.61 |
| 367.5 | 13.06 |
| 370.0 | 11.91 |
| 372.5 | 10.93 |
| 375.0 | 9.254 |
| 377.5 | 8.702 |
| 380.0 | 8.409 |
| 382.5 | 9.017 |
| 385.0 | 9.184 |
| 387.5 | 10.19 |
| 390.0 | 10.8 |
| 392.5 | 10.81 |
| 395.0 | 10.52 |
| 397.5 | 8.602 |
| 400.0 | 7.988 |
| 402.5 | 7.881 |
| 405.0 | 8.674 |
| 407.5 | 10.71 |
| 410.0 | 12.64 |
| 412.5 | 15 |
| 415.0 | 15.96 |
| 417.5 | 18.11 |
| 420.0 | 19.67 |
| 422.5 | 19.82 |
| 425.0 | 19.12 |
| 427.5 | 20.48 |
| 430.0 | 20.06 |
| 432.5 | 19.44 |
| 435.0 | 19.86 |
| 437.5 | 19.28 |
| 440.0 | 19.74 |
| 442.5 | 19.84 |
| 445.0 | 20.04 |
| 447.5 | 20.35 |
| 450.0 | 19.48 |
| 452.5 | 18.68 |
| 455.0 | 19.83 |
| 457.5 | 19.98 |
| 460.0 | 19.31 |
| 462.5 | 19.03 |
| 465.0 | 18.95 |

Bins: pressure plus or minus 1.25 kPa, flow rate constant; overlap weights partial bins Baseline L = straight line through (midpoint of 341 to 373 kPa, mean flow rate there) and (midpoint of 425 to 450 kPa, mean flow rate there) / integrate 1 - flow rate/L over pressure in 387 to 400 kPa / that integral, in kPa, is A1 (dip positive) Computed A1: 5.61 kPa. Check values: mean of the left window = 15.7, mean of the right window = 19.8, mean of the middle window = 9.97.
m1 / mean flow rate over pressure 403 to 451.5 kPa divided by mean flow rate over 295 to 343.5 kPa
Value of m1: 0.87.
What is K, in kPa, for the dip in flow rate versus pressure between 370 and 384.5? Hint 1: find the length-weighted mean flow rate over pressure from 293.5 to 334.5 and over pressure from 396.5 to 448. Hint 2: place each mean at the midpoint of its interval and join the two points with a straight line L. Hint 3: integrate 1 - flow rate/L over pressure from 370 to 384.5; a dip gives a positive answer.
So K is 6.9 kPa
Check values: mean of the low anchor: 20.4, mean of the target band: 9.49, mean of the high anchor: 16.3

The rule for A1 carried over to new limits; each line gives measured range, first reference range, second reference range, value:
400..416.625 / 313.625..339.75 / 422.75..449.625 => 6.9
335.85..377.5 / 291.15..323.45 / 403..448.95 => 8.2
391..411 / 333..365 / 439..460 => 9.7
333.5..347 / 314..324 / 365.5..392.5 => -2.6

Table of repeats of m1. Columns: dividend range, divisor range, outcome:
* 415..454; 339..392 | 1.43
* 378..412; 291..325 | 0.47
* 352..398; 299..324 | 0.59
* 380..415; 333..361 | 0.57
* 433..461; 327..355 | 1.05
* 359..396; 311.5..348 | 0.57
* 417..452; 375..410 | 2.08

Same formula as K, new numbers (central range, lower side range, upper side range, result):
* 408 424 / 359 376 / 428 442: 1.2 kPa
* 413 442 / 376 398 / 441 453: -4.9 kPa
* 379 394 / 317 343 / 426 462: 7.7 kPa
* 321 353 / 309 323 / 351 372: -2.9 kPa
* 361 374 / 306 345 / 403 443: 3.8 kPa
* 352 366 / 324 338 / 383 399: -0.5 kPa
